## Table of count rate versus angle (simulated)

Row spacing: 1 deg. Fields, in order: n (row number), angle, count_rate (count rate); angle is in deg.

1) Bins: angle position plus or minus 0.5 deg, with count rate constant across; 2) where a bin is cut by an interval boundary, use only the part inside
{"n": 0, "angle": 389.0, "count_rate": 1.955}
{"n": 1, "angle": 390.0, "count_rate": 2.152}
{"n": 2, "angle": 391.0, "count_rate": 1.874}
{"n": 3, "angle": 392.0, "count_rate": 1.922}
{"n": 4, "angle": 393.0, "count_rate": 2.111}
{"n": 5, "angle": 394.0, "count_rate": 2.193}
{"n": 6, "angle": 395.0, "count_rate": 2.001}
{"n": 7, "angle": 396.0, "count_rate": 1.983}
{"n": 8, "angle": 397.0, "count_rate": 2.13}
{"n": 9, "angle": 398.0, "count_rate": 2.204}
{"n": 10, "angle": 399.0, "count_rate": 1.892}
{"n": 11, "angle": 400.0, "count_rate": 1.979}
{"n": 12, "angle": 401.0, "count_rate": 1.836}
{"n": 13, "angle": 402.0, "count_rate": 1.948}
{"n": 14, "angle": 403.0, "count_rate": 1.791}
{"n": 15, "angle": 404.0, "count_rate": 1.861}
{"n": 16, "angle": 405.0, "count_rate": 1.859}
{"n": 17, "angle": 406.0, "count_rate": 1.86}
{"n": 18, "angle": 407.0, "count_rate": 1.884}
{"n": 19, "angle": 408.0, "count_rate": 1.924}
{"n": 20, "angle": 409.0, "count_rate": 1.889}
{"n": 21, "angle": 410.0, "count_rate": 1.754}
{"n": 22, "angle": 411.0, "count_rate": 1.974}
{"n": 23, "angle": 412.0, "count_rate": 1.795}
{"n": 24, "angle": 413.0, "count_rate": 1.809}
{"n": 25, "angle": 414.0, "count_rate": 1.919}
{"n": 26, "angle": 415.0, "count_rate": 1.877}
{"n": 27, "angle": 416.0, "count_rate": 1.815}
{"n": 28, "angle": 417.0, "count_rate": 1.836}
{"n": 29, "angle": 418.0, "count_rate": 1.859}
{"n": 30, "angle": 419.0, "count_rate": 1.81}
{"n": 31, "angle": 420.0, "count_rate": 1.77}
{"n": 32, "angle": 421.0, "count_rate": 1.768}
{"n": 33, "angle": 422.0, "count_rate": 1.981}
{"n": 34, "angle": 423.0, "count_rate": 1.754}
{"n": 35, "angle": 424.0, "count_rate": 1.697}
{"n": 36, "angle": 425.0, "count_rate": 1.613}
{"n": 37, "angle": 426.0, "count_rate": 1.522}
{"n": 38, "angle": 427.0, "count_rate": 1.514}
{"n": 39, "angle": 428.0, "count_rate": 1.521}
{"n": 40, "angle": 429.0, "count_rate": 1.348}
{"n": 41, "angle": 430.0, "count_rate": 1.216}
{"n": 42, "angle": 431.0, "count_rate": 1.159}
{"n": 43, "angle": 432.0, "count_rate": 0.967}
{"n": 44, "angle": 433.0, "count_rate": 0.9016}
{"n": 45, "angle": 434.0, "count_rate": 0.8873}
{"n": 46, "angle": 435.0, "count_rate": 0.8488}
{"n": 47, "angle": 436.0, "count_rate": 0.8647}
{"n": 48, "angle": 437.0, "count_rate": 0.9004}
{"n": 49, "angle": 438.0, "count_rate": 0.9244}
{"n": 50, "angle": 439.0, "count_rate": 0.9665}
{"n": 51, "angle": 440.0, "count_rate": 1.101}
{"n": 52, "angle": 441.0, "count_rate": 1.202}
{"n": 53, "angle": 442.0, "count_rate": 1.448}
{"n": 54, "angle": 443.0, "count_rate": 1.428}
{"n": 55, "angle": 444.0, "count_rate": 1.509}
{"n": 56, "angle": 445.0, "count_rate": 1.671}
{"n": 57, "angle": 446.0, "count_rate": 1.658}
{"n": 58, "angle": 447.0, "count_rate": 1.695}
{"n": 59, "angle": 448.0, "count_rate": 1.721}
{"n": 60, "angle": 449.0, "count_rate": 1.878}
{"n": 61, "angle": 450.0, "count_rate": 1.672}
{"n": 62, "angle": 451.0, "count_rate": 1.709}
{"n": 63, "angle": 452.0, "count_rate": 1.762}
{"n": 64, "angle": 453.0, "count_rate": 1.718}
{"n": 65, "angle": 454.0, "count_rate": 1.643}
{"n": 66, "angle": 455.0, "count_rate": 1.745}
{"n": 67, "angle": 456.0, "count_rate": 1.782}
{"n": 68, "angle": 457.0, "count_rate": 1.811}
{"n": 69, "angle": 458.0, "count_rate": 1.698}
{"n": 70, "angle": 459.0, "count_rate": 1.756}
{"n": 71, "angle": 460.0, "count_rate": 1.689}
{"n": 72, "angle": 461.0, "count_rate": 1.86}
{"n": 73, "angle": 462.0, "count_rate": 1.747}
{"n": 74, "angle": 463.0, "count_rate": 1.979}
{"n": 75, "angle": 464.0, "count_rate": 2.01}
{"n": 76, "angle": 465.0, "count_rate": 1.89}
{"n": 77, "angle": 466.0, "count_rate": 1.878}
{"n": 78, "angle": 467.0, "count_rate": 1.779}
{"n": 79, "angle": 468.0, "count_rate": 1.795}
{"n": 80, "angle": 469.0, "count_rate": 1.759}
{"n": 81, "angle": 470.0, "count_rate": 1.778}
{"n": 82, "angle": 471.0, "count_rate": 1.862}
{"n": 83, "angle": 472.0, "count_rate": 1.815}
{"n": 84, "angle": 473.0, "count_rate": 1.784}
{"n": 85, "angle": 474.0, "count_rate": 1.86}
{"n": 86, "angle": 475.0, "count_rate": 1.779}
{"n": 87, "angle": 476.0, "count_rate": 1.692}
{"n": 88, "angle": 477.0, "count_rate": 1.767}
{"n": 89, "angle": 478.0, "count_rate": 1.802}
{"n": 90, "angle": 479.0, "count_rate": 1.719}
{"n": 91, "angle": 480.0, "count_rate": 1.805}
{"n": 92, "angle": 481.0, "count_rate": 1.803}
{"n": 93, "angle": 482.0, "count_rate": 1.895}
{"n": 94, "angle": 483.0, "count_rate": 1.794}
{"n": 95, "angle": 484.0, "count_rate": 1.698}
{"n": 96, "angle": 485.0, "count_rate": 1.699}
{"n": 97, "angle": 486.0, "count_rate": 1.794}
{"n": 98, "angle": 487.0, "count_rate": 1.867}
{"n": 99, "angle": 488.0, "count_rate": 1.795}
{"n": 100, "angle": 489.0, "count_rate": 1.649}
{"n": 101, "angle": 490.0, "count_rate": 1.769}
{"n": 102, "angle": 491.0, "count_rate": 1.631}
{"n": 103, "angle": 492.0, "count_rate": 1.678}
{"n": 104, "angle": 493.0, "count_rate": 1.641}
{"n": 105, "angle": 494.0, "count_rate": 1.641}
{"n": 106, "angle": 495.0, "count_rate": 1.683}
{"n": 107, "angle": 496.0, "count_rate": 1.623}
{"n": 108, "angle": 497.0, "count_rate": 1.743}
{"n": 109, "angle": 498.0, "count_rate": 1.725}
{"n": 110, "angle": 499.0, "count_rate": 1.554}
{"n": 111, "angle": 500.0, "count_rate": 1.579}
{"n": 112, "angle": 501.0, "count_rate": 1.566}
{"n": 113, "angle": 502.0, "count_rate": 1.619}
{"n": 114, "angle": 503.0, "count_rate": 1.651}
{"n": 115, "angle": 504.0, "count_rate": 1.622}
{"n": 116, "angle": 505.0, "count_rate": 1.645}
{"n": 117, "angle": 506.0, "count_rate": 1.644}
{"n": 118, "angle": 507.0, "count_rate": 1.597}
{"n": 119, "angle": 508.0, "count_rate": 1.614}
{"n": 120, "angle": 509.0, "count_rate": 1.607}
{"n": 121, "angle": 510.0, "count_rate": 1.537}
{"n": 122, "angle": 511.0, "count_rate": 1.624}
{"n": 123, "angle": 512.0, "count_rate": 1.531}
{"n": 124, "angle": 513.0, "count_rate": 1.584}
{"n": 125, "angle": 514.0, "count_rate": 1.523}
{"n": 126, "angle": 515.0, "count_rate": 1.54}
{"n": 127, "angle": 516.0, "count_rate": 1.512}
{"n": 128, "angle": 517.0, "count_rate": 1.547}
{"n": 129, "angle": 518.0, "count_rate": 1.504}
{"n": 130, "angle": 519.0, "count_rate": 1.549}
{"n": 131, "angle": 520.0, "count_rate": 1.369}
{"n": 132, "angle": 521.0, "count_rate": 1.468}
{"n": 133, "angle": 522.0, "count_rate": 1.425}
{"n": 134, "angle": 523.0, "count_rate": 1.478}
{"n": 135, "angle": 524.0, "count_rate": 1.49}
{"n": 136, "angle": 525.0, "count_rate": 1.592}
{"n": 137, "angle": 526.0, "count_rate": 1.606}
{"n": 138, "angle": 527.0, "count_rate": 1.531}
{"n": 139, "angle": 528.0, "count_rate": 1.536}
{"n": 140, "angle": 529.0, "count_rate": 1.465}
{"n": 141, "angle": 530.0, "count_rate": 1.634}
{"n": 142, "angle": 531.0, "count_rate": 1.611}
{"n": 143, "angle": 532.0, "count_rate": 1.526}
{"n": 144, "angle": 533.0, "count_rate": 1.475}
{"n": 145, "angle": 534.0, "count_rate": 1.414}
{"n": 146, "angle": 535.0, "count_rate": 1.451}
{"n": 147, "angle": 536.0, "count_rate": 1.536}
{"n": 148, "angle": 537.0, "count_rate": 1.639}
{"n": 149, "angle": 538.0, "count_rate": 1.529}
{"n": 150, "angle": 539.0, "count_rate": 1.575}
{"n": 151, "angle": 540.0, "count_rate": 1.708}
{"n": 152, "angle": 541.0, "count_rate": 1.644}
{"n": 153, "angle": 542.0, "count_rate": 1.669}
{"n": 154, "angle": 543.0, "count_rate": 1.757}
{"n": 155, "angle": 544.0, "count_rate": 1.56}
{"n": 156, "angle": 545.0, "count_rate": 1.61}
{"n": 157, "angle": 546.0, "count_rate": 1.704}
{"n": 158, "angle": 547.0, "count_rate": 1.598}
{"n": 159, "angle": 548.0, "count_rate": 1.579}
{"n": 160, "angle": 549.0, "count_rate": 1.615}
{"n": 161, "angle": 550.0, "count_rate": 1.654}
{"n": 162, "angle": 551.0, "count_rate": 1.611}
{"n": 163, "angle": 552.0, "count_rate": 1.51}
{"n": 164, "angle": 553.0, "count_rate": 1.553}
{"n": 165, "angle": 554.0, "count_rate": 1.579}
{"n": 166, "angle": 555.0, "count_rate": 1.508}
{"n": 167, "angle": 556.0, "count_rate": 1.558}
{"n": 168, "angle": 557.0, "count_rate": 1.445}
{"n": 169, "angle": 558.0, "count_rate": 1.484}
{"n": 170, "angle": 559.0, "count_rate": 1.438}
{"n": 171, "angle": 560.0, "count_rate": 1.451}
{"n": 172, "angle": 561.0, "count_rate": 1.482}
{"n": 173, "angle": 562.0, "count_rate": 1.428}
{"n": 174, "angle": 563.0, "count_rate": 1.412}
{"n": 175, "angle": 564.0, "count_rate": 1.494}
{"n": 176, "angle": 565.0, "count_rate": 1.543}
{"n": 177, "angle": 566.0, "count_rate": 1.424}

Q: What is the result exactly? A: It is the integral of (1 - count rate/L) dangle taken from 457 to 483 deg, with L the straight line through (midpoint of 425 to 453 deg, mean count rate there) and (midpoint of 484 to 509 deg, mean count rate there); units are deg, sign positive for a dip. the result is -5.0 deg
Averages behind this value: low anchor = 1.35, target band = 1.81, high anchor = 1.67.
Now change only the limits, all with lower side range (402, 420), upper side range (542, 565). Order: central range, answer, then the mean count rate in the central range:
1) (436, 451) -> 3.2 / 1.4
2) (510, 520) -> 0.6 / 1.54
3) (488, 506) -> 0.2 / 1.65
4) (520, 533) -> 0.7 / 1.52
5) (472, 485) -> -0.5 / 1.78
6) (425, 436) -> 3.8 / 1.19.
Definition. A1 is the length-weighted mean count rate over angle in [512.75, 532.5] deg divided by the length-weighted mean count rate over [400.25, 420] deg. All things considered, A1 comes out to 0.8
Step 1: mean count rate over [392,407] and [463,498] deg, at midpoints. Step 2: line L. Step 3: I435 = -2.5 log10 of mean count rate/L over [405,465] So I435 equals 0.18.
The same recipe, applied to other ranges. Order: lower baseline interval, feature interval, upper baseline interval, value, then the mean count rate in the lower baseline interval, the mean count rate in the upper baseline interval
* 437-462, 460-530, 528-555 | -0.064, 1.57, 1.58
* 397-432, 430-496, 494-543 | 0.037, 1.77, 1.57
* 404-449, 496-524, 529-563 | -0.011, 1.54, 1.56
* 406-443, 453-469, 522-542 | -0.184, 1.5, 1.55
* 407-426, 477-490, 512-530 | -0.097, 1.82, 1.52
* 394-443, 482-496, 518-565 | -0.097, 1.62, 1.54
